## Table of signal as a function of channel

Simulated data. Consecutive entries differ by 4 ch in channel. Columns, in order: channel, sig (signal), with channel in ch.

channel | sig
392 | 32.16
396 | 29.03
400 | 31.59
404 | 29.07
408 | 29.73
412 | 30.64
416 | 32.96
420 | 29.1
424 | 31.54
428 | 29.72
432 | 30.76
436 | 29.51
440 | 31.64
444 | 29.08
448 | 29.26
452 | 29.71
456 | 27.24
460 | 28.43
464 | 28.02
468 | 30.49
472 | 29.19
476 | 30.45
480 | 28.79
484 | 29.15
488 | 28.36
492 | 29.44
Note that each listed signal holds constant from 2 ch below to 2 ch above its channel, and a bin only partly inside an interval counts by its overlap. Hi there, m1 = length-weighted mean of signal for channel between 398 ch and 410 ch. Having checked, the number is 30.1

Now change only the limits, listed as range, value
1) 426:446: 30.1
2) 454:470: 28.5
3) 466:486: 29.6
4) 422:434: 30.7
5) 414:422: 31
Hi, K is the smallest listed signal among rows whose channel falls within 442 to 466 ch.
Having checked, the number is 27.24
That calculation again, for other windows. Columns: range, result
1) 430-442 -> 29.51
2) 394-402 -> 29.03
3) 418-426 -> 29.1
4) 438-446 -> 29.08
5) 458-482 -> 28.02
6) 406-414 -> 29.73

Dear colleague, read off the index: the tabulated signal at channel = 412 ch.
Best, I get 30.64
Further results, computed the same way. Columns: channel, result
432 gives 30.76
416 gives 32.96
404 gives 29.07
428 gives 29.72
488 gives 28.36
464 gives 28.02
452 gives 29.71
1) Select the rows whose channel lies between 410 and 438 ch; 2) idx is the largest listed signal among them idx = 32.96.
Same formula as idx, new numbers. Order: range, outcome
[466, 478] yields 30.49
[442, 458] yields 29.71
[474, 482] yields 30.45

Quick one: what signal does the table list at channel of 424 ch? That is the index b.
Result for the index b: 31.54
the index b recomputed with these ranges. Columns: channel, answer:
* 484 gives 29.15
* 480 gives 28.79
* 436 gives 29.51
